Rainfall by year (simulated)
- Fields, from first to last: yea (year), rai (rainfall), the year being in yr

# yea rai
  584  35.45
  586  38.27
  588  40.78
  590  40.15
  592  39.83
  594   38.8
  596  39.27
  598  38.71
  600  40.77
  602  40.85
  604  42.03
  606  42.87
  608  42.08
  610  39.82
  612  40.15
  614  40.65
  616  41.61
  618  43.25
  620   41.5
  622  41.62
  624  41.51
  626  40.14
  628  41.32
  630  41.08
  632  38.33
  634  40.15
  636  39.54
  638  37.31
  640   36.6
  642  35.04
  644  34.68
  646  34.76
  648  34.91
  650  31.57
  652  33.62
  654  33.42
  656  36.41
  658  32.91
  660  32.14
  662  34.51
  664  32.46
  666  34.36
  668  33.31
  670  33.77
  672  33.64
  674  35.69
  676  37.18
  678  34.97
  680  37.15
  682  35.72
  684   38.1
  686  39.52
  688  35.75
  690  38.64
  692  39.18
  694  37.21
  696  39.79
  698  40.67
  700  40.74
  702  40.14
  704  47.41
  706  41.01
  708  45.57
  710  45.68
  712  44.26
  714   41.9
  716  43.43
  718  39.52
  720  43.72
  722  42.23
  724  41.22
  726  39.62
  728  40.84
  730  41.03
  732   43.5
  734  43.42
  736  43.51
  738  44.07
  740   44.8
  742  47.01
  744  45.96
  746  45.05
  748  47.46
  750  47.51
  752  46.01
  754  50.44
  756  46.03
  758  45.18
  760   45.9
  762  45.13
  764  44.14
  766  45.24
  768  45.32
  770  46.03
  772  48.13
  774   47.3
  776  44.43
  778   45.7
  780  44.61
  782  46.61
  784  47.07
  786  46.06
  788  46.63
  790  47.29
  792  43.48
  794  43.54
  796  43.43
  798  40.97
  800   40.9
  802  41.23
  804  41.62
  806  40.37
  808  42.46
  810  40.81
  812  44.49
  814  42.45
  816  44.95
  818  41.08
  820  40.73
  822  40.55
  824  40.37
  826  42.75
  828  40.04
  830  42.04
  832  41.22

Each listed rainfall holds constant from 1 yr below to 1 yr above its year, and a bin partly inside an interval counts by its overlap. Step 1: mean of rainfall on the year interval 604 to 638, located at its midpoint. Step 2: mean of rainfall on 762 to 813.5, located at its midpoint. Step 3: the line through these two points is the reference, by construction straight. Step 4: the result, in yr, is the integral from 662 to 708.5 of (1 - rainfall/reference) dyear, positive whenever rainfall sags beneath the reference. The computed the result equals 4.9 yr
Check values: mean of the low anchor 40.9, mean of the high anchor 44.3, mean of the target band 37.8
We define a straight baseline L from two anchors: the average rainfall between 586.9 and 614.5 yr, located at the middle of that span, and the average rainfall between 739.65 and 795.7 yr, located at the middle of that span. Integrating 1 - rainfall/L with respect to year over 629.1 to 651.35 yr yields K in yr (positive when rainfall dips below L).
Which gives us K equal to 2.7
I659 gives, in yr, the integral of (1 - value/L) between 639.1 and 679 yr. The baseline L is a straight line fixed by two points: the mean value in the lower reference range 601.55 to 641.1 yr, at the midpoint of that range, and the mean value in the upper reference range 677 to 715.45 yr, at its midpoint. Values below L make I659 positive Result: 6.04 yr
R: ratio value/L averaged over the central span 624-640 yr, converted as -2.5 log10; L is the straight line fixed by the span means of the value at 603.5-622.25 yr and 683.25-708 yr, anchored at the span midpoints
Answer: 0.04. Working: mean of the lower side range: 41.5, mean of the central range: 39.6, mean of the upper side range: 40.1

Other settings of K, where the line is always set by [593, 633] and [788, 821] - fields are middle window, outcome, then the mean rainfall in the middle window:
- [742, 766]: -2.3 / 46.2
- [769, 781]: -1.0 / 46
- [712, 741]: -0.4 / 42.4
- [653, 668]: 2.7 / 33.7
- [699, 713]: -0.6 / 43.5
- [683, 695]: 1.0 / 38.1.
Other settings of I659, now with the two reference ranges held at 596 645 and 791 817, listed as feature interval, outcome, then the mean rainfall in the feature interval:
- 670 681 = 1.4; 35.5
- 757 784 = -2.4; 45.7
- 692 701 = 0.3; 39.6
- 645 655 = 1.7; 33.7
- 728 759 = -2.7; 45.3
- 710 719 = -0.3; 42.7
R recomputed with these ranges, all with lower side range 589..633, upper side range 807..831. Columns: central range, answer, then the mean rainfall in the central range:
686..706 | 0.03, 40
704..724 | -0.05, 43.2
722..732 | 0.01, 41.1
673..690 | 0.12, 36.9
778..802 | -0.07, 44.5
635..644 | 0.11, 36.9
